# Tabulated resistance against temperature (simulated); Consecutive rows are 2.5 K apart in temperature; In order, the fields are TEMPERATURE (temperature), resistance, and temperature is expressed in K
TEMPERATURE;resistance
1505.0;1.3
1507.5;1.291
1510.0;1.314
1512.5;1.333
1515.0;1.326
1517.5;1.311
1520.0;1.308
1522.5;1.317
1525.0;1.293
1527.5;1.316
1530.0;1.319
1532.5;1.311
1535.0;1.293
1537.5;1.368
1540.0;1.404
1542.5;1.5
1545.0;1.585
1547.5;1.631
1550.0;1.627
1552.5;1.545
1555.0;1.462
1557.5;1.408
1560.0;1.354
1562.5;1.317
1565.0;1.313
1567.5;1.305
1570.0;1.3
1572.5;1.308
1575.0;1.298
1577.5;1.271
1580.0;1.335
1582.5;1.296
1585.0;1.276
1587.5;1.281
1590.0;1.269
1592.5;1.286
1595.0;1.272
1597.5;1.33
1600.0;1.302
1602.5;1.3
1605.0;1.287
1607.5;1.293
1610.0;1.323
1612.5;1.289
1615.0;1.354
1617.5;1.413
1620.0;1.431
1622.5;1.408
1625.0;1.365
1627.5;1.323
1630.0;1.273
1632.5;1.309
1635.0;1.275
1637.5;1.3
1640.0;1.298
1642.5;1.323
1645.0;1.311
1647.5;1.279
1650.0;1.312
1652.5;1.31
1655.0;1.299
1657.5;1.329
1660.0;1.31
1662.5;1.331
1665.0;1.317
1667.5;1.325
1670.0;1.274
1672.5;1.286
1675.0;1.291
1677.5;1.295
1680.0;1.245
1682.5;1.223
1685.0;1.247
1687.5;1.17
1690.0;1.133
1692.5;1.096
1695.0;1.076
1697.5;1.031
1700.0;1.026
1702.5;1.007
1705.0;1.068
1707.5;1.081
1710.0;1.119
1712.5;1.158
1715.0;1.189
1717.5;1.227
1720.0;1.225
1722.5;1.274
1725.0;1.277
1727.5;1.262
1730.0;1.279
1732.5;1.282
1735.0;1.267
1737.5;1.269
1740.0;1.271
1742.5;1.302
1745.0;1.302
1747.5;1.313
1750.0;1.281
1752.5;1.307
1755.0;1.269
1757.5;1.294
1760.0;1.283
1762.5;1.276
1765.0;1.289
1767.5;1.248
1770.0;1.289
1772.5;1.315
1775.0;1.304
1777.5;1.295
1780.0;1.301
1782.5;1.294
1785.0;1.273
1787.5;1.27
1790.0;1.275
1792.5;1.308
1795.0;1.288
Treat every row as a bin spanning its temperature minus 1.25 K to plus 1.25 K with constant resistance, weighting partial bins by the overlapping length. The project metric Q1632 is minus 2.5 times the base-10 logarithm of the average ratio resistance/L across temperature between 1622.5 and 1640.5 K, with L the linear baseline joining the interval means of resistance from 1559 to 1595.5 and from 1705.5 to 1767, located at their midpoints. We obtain -0.03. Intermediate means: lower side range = 1.3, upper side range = 1.25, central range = 1.31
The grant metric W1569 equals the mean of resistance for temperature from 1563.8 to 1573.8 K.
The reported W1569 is 1.31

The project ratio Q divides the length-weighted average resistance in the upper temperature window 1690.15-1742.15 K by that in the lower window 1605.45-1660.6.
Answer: 0.89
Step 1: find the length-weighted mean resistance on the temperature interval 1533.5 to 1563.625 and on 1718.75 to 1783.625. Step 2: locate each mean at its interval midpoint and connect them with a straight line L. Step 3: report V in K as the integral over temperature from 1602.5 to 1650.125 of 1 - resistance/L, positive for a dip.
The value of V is 2.3 K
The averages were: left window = 1.46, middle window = 1.32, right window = 1.28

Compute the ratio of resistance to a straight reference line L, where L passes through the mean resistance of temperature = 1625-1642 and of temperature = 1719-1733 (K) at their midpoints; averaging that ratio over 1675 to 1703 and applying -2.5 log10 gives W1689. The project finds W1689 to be 0.116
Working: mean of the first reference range 1.3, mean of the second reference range 1.27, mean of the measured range 1.15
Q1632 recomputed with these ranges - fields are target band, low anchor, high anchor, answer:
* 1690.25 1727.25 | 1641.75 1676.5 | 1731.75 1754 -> 0.143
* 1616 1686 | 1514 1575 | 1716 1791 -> 0.016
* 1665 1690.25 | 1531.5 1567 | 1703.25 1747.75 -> 0.023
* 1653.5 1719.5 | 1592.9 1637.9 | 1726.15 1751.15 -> 0.089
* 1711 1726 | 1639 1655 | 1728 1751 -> 0.058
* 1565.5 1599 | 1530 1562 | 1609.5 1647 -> 0.083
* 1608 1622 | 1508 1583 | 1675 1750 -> -0.051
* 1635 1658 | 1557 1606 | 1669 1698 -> -0.056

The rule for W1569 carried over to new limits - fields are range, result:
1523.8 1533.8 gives 1.31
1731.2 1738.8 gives 1.27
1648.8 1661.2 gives 1.31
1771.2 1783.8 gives 1.3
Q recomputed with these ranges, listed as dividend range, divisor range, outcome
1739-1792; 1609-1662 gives 0.97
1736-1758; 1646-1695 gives 1.02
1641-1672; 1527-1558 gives 0.90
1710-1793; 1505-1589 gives 0.94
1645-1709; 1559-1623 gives 0.92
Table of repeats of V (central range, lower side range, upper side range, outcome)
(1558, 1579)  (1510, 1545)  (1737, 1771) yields 0.4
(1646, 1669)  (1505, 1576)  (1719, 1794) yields 0.2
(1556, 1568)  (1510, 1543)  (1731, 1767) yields -0.2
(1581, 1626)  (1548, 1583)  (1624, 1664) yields 0.7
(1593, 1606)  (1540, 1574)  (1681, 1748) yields 0.7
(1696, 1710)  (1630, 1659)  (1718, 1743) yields 2.5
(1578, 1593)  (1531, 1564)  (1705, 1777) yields 1.3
